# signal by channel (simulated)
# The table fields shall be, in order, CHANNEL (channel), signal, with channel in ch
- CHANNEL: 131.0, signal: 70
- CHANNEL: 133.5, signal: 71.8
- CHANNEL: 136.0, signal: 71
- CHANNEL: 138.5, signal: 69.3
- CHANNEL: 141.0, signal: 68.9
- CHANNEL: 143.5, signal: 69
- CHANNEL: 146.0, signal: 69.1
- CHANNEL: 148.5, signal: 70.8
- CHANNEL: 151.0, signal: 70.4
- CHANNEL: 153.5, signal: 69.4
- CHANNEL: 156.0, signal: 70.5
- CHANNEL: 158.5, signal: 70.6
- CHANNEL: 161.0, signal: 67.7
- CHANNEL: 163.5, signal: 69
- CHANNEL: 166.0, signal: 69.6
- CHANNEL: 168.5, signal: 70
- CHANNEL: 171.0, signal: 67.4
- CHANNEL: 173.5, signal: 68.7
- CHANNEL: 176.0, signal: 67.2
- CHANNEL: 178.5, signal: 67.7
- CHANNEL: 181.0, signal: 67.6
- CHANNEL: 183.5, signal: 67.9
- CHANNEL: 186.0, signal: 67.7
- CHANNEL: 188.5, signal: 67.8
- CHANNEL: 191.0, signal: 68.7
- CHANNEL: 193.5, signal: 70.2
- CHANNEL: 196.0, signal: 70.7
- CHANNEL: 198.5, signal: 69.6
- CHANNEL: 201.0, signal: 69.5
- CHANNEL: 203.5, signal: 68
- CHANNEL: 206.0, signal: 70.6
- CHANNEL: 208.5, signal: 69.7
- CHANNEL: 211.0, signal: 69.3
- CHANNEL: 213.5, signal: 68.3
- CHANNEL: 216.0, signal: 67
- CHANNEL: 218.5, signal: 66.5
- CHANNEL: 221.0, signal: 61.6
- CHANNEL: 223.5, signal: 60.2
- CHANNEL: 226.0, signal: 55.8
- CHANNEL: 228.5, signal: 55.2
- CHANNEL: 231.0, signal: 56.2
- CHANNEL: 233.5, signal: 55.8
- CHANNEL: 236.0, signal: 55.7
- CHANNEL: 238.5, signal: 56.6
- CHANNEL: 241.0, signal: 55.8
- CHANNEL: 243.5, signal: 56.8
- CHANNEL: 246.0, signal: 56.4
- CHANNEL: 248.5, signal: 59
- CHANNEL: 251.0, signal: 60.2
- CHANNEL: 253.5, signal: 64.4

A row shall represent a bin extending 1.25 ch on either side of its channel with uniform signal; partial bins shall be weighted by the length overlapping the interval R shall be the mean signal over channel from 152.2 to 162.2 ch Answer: 69.6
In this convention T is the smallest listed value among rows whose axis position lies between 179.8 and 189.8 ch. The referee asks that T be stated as 67.6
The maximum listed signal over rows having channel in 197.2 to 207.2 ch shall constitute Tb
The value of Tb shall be 70.6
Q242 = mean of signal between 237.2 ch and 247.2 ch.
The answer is 56.4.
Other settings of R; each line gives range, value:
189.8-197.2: 69.9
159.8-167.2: 68.8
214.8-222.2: 65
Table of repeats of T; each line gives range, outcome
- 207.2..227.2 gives 55.8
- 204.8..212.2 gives 69.3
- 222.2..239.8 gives 55.2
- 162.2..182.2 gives 67.2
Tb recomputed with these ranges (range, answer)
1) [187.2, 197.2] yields 70.7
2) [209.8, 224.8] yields 69.3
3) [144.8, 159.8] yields 70.8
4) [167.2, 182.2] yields 70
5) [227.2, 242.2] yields 56.6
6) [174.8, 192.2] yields 68.7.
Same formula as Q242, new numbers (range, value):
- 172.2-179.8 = 67.9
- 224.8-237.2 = 55.7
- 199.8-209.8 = 69.4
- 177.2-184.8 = 67.7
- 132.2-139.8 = 70.7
